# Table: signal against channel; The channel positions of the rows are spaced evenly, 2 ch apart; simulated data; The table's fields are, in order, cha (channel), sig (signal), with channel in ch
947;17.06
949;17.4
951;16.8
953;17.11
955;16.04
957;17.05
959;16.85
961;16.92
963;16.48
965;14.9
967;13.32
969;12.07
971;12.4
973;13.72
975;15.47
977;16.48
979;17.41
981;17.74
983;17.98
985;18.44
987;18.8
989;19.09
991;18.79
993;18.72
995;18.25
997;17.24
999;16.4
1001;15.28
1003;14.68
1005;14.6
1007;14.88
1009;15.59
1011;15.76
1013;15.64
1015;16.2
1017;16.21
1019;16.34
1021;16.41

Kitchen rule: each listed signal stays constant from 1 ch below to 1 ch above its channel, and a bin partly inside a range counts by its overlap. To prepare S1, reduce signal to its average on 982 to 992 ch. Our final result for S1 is 18.6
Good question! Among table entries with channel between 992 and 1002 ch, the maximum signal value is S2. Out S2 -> 18.72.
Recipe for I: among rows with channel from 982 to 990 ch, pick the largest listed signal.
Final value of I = 19.09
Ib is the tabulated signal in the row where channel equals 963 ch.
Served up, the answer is 16.48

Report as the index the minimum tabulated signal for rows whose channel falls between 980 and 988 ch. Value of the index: 17.74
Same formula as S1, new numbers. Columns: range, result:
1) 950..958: 16.8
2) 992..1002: 17.2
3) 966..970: 12.7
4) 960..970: 14.7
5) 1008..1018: 15.9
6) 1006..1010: 15.2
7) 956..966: 16.4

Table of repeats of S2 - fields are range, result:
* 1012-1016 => 16.2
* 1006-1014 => 15.76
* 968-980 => 17.41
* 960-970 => 16.92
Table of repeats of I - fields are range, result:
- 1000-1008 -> 15.28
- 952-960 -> 17.11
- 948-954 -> 17.4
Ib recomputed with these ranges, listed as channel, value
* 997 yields 17.24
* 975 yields 15.47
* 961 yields 16.92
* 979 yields 17.41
